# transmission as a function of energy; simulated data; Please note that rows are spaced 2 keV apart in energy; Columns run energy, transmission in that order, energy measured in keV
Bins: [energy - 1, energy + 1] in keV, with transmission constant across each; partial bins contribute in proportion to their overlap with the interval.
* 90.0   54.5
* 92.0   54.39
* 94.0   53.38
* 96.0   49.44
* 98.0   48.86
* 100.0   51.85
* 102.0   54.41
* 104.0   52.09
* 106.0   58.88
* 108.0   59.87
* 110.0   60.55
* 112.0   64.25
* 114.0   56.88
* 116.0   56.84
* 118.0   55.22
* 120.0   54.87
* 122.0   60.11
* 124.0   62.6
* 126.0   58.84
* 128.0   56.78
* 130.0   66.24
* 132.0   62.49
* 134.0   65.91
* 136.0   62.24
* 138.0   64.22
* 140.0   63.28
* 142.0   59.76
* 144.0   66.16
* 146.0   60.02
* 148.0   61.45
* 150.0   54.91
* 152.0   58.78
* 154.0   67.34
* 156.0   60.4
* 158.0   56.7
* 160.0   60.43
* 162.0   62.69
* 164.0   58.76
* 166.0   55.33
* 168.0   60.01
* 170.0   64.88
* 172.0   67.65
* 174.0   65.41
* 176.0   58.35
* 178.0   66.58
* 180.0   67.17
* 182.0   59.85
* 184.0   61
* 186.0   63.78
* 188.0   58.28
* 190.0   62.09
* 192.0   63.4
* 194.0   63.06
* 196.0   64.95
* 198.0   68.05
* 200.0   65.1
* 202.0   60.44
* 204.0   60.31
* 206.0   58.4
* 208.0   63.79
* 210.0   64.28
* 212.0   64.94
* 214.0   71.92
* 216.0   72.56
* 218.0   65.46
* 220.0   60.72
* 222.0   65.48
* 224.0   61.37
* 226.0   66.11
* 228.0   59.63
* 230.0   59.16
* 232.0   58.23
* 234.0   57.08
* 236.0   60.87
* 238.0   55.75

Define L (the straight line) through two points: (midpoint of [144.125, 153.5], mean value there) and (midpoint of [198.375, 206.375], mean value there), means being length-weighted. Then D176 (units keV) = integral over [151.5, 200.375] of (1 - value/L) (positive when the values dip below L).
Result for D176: -1.21 keV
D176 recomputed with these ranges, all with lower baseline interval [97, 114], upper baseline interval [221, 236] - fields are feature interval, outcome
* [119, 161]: -2.51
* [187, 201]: -0.90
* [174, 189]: -0.79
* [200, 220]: -1.39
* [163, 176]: -0.65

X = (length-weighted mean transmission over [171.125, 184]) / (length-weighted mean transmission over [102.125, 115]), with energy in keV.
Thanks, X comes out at 1.09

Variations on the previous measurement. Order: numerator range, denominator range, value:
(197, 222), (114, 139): 1.07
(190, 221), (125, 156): 1.04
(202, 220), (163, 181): 1.03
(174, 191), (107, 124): 1.06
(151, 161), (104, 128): 1.04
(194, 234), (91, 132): 1.12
